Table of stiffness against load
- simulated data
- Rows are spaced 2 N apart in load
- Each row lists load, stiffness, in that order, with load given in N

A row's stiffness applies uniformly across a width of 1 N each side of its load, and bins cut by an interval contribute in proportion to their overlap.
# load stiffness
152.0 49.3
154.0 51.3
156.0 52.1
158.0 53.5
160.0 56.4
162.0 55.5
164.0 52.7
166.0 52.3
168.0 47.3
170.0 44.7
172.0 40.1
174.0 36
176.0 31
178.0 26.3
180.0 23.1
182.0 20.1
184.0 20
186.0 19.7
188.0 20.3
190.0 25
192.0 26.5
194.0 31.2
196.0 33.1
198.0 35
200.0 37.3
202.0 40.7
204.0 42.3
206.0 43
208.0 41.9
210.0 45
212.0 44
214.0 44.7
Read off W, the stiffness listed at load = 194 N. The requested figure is 31.2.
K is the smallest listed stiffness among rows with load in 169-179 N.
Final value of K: 26.3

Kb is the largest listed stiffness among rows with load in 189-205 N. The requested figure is 42.3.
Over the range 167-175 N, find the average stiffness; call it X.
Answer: 42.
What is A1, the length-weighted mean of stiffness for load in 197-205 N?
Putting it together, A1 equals 38.8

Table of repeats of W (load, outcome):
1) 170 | 44.7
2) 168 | 47.3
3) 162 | 55.5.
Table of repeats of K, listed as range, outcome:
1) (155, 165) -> 52.1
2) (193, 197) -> 31.2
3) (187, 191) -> 20.3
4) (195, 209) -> 33.1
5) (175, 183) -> 20.1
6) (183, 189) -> 19.7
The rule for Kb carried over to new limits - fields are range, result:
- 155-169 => 56.4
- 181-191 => 25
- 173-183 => 36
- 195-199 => 35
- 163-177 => 52.7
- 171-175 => 40.1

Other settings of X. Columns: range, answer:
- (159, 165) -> 54.9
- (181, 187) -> 19.9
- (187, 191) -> 22.6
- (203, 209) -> 42.4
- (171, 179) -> 33.3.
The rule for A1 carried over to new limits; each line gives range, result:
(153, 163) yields 53.8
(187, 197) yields 27.2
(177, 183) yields 23.2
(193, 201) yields 34.1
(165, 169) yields 49.8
